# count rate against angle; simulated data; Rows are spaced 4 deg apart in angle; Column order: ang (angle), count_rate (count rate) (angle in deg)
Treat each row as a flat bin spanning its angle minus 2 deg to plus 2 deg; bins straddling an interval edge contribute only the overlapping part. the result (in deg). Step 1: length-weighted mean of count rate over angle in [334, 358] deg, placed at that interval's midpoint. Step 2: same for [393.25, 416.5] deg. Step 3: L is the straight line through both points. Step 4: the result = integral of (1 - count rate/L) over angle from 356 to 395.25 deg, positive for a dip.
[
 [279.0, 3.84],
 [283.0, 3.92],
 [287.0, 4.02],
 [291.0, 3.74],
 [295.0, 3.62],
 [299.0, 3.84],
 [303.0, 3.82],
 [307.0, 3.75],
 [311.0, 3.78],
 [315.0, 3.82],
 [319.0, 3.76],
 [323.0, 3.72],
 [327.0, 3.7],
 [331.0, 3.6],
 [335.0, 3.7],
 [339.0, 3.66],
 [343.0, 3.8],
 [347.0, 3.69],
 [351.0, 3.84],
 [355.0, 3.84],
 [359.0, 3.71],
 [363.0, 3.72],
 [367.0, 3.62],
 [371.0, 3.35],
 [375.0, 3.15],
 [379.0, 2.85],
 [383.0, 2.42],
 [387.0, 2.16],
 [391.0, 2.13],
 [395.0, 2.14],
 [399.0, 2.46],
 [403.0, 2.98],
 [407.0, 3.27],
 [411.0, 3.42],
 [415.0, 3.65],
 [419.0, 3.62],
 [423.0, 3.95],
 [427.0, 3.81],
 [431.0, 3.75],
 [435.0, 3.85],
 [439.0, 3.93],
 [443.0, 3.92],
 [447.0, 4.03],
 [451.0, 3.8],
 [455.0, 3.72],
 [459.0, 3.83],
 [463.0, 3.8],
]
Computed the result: 4.72 deg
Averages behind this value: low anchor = 3.76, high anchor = 2.98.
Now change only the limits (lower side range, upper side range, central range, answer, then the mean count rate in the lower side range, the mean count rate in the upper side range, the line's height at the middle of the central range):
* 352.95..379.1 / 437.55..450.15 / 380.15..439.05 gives 9.86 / 3.51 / 3.95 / 3.75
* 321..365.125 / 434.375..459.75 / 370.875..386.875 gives 4.12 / 3.73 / 3.87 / 3.78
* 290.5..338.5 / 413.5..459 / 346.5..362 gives -0.04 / 3.73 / 3.82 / 3.76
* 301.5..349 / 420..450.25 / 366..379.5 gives 1.91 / 3.73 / 3.88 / 3.8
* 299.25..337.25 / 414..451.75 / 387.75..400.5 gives 5.29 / 3.74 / 3.84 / 3.81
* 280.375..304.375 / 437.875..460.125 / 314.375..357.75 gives 1.17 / 3.83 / 3.87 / 3.84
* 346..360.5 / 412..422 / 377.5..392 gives 5.16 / 3.78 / 3.65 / 3.71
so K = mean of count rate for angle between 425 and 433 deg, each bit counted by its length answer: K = 3.78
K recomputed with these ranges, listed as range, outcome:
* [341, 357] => 3.79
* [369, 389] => 2.79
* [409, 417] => 3.54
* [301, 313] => 3.78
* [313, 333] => 3.72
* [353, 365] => 3.76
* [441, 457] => 3.87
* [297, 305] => 3.83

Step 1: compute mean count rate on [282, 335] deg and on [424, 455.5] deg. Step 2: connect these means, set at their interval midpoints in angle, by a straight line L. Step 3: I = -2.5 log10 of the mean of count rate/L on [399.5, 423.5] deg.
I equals 0.14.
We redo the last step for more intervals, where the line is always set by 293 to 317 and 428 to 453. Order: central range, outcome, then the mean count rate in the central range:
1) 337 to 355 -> 0.01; 3.76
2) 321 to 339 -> 0.03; 3.68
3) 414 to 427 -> 0.03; 3.76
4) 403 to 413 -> 0.18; 3.27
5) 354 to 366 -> 0.02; 3.74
